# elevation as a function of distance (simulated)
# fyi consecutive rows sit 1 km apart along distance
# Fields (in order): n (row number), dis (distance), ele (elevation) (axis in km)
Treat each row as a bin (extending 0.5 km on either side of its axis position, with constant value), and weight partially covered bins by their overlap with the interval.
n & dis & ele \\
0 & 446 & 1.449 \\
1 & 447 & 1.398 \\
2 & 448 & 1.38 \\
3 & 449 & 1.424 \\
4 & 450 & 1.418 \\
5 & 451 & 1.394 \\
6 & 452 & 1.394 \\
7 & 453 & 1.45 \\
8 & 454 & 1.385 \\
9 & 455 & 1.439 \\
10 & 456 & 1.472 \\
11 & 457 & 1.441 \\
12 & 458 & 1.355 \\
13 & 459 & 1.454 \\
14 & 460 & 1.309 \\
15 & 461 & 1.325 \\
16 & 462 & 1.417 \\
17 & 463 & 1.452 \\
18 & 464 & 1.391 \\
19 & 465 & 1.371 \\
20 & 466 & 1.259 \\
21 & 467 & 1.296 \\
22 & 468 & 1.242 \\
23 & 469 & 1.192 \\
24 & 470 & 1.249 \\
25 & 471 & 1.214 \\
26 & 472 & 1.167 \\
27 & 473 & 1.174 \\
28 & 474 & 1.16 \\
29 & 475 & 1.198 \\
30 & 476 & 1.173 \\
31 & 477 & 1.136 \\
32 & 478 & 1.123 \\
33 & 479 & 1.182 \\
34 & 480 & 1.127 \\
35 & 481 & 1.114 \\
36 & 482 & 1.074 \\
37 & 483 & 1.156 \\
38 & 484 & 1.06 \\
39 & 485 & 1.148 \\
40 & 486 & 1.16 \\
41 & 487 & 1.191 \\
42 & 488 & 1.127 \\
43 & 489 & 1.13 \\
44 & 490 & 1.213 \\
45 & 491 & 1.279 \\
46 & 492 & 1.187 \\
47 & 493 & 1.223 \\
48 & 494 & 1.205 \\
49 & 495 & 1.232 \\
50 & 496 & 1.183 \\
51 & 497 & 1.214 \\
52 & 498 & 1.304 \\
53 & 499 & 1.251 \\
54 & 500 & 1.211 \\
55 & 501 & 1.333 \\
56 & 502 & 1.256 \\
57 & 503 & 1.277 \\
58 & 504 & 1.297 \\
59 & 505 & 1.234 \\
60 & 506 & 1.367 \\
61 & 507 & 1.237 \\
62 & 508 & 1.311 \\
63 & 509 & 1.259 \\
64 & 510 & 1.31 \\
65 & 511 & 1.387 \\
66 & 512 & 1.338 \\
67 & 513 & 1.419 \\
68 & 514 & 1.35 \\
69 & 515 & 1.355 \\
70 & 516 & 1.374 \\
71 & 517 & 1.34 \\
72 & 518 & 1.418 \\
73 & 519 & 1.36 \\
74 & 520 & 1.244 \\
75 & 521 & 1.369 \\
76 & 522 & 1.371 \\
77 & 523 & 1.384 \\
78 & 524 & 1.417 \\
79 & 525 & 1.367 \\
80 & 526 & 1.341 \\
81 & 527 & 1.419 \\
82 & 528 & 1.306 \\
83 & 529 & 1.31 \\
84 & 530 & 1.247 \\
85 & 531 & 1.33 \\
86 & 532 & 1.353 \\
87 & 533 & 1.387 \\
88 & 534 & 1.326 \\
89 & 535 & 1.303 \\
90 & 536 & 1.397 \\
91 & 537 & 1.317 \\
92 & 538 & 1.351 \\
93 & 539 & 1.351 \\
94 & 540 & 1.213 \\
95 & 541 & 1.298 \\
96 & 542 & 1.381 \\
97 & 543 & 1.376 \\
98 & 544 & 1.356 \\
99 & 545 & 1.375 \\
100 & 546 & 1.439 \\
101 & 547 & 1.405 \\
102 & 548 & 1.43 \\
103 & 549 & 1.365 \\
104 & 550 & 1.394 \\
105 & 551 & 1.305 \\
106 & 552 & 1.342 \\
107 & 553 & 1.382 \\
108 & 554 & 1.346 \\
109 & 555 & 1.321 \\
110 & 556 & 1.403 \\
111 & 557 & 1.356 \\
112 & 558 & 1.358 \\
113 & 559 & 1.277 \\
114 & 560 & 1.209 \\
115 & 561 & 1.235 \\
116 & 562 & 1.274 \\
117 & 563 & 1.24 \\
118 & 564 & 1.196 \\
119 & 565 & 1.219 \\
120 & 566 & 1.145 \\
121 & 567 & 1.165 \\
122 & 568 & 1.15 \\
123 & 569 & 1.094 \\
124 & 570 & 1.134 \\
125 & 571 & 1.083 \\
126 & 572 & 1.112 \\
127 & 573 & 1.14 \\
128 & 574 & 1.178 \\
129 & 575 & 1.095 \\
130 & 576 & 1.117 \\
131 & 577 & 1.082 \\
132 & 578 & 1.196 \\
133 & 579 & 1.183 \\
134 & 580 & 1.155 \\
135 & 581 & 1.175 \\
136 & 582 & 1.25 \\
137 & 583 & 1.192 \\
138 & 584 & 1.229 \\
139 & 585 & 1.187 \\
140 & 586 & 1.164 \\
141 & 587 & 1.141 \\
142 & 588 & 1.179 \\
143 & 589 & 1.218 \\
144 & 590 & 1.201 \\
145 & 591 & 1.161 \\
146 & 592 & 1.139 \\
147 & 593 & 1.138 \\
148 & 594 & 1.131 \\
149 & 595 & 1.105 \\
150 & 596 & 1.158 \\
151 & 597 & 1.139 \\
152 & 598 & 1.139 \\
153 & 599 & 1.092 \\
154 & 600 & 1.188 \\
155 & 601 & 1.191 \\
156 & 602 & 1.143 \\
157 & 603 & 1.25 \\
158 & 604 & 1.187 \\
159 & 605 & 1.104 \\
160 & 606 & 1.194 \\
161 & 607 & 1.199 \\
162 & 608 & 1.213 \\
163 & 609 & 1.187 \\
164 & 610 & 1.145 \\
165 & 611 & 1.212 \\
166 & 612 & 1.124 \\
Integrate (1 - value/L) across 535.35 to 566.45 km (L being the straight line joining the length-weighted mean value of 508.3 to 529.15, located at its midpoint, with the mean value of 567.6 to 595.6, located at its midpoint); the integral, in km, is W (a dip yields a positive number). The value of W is -1.8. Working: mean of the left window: 1.35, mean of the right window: 1.15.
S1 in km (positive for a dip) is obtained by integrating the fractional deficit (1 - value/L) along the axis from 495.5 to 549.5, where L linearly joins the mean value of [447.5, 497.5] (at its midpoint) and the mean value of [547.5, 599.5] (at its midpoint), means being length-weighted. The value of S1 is -4.2 km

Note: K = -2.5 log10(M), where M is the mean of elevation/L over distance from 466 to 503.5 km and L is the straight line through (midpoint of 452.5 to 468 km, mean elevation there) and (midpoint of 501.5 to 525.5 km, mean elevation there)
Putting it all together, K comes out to 0.14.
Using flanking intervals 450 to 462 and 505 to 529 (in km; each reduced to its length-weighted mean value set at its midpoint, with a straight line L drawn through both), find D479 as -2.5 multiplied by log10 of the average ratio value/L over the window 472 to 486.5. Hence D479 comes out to 0.21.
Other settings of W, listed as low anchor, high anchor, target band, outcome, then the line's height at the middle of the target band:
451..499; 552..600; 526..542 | -1.47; 1.22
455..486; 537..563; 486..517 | 0.41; 1.28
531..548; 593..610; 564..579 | 1.37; 1.25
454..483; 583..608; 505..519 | -1.21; 1.23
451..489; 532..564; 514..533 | -0.56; 1.31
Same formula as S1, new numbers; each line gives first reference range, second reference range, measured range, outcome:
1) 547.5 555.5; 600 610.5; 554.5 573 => 1.4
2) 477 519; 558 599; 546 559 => -1.9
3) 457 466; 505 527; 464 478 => 1.6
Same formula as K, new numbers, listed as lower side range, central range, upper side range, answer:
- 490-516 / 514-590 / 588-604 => -0.05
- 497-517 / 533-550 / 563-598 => -0.10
